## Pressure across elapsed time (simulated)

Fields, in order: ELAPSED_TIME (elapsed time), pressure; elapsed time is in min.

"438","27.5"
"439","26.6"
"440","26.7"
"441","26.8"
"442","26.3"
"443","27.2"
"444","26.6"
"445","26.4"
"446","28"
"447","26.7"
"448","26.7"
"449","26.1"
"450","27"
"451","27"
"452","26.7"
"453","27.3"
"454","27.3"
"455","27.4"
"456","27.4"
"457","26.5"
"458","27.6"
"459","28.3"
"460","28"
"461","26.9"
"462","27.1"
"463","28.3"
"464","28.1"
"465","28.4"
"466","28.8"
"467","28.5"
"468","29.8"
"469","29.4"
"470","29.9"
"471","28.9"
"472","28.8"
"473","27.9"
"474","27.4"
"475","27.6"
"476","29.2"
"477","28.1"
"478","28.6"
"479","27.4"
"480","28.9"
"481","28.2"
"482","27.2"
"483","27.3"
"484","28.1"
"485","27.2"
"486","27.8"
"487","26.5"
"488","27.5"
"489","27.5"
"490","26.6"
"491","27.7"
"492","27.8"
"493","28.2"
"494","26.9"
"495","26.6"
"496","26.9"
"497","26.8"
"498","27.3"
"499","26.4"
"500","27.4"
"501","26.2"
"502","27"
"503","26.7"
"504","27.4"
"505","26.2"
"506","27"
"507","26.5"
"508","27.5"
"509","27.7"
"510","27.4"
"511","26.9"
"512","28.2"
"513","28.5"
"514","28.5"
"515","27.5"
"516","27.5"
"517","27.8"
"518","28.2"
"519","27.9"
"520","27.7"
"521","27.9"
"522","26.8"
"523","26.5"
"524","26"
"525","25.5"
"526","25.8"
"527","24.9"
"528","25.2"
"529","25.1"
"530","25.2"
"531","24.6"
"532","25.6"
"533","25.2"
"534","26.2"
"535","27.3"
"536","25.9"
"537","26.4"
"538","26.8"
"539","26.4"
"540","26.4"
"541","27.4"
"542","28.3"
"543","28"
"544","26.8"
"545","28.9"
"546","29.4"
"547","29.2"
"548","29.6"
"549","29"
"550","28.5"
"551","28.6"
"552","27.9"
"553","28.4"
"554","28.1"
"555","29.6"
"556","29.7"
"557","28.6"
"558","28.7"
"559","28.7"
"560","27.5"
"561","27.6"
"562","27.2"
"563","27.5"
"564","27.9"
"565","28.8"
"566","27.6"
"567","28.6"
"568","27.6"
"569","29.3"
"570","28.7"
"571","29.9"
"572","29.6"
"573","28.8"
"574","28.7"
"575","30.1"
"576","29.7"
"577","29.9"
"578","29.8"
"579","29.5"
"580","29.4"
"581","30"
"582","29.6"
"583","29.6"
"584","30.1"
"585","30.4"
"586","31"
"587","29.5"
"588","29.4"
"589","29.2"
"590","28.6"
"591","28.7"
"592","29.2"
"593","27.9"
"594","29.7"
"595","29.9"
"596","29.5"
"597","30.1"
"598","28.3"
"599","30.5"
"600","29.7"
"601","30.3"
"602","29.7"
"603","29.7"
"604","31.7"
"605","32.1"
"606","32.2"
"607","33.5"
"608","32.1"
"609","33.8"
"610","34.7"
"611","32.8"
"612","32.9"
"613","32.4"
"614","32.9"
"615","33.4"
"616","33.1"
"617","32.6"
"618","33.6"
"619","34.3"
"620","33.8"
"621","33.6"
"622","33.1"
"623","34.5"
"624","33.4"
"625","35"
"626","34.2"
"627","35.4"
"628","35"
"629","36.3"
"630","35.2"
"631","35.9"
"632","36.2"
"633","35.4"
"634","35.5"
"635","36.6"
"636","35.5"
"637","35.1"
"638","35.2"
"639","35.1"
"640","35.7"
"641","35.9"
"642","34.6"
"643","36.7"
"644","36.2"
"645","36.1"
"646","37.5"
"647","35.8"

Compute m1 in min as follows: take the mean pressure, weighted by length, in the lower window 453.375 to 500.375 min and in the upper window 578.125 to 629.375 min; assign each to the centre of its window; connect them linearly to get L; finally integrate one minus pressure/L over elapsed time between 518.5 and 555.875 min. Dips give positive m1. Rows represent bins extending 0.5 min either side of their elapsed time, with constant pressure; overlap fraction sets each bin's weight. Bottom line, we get 3.12 min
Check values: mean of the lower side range 27.8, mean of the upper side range 31.6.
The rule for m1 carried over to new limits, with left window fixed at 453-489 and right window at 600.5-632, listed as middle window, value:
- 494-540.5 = 4.6 min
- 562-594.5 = 2.8 min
